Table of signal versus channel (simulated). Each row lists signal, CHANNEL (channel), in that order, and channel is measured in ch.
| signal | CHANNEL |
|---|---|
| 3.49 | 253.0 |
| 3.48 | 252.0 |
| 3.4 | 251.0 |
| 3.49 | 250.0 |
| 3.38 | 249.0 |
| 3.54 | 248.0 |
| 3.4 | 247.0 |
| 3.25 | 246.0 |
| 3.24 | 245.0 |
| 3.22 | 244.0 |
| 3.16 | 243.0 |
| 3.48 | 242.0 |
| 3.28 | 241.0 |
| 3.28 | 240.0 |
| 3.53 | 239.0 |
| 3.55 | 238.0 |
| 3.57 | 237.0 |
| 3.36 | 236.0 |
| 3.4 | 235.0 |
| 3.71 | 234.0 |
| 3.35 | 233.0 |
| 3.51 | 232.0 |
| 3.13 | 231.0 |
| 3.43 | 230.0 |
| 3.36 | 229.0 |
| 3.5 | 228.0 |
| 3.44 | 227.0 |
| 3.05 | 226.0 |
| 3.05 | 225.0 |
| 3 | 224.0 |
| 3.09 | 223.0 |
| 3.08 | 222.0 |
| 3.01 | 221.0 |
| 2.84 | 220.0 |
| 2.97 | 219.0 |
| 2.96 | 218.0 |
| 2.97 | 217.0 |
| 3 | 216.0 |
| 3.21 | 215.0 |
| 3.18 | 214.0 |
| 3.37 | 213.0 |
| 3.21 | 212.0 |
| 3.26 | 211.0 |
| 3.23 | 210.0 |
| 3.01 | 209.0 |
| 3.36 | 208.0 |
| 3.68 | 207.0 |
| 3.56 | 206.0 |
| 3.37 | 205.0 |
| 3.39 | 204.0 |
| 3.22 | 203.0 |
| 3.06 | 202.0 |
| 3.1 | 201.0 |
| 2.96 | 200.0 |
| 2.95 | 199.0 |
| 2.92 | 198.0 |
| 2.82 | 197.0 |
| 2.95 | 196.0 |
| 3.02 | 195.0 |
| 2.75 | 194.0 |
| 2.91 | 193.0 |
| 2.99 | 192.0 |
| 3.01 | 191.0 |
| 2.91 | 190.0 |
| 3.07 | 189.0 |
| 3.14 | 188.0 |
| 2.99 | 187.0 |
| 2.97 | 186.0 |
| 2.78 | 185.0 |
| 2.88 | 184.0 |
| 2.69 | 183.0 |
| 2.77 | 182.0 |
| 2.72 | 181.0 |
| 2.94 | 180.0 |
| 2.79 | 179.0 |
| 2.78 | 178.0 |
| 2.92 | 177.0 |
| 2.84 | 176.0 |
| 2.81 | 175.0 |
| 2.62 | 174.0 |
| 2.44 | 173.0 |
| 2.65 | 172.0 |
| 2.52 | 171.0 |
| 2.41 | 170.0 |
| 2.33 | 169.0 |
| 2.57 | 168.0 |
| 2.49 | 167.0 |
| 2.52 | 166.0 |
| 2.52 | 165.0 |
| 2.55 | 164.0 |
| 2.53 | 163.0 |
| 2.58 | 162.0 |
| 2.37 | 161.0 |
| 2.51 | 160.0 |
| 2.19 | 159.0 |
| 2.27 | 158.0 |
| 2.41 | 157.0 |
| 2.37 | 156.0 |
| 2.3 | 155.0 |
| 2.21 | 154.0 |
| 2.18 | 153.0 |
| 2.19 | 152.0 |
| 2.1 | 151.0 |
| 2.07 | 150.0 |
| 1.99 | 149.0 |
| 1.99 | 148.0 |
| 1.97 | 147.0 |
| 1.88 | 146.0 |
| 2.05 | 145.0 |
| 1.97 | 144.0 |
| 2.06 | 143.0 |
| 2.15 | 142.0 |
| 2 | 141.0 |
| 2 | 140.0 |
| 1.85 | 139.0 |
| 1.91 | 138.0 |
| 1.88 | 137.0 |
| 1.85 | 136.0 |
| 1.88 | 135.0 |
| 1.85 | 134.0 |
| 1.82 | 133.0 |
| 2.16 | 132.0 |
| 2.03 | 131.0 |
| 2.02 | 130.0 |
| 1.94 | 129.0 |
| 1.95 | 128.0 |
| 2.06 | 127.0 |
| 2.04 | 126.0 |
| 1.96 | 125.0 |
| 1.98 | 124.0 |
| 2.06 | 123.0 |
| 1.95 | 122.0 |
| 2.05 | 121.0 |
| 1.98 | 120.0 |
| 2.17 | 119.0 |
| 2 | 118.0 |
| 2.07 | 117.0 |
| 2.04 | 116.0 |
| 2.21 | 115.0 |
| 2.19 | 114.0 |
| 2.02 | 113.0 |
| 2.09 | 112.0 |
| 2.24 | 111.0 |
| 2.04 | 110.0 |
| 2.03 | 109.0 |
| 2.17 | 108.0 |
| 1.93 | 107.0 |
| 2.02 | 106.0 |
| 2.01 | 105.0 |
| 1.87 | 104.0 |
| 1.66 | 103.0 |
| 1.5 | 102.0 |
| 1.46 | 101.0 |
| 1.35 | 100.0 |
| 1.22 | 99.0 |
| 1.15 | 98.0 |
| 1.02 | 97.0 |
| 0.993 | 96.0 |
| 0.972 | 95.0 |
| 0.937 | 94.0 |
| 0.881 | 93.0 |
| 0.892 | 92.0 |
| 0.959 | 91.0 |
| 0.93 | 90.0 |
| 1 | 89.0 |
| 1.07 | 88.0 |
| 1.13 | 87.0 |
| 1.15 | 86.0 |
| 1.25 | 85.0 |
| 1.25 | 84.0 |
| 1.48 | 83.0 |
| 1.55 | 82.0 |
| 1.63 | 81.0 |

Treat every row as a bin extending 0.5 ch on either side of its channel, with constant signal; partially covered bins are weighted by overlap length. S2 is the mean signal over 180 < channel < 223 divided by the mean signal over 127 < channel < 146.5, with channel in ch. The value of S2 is 1.6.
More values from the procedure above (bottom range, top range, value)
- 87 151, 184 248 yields 1.79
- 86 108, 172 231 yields 2.34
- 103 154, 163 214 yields 1.44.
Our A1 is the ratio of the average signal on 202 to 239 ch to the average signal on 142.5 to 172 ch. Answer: 1.43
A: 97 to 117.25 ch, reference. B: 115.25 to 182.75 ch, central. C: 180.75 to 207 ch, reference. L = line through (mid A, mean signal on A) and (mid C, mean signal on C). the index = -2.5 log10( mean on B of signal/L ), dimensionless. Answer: 0.08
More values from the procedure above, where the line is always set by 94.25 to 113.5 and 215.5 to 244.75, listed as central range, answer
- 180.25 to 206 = -0.07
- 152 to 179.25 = -0.03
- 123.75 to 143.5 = 0.03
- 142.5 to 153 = 0.09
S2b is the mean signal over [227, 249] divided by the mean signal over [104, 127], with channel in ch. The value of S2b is 1.65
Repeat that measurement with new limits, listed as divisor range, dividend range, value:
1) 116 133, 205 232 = 1.58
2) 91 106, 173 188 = 2.18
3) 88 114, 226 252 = 2.26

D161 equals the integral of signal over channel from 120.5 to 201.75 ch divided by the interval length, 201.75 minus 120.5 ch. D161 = 2.42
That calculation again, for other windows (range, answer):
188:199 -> 2.95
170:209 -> 2.95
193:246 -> 3.21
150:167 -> 2.36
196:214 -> 3.2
